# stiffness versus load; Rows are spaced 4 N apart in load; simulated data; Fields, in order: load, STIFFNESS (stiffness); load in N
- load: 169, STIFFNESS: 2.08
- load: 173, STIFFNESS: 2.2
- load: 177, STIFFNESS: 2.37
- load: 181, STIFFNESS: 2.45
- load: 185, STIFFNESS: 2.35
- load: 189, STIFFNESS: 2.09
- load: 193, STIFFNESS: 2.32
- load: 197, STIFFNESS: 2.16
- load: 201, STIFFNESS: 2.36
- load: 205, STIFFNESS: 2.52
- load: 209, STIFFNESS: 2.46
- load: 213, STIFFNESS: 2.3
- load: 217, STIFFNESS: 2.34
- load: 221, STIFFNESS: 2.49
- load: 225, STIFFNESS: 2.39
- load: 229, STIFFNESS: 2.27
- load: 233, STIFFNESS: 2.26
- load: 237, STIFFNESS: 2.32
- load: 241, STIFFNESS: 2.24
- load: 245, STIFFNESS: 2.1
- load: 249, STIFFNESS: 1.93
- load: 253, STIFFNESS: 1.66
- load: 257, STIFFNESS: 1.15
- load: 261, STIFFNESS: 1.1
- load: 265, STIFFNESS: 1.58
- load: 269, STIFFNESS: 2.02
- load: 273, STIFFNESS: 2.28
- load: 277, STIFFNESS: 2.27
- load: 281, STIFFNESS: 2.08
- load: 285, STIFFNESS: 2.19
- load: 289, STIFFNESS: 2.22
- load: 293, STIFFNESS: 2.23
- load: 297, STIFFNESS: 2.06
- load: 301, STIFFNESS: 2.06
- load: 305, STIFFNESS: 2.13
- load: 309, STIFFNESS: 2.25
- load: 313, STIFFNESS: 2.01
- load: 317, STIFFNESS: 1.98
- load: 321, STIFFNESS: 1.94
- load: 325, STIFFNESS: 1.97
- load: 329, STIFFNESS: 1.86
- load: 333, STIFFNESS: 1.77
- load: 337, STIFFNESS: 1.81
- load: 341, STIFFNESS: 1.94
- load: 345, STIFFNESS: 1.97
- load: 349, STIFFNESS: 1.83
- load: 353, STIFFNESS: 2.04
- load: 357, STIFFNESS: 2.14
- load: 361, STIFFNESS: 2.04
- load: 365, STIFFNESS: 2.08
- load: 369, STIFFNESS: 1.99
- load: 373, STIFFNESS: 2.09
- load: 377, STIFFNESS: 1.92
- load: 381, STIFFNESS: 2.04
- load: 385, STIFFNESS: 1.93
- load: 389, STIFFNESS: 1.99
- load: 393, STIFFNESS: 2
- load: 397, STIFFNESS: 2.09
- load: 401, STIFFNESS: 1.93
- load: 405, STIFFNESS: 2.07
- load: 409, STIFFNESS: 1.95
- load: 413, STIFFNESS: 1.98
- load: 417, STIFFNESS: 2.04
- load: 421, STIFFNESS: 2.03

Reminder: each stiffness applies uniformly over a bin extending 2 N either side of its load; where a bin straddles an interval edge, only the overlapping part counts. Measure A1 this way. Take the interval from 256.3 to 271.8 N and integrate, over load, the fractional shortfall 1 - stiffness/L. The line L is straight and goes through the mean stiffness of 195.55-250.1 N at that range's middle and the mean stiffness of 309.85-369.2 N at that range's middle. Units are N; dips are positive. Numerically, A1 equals 4.61 N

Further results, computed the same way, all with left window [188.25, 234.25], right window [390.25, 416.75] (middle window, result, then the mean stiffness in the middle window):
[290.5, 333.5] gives 2.58 N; 2.03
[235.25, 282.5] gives 7.65 N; 1.89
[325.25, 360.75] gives 3.04 N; 1.93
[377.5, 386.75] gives 0.30 N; 1.98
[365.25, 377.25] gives 0.22 N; 2.02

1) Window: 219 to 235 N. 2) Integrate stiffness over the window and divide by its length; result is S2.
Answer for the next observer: 2.35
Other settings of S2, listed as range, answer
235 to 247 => 2.22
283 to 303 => 2.15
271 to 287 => 2.21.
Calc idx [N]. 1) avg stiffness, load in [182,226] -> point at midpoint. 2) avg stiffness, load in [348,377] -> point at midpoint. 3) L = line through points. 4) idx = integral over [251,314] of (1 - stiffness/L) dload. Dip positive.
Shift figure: 6.6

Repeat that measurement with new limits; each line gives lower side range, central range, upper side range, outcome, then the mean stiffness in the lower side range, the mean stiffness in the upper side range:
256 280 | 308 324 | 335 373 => -1.1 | 1.77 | 1.99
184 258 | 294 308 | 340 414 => 0.0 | 2.21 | 2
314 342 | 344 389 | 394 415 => -1.3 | 1.9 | 2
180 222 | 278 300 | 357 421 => 0.3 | 2.34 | 2.01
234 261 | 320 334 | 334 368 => 0.4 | 1.85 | 1.98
